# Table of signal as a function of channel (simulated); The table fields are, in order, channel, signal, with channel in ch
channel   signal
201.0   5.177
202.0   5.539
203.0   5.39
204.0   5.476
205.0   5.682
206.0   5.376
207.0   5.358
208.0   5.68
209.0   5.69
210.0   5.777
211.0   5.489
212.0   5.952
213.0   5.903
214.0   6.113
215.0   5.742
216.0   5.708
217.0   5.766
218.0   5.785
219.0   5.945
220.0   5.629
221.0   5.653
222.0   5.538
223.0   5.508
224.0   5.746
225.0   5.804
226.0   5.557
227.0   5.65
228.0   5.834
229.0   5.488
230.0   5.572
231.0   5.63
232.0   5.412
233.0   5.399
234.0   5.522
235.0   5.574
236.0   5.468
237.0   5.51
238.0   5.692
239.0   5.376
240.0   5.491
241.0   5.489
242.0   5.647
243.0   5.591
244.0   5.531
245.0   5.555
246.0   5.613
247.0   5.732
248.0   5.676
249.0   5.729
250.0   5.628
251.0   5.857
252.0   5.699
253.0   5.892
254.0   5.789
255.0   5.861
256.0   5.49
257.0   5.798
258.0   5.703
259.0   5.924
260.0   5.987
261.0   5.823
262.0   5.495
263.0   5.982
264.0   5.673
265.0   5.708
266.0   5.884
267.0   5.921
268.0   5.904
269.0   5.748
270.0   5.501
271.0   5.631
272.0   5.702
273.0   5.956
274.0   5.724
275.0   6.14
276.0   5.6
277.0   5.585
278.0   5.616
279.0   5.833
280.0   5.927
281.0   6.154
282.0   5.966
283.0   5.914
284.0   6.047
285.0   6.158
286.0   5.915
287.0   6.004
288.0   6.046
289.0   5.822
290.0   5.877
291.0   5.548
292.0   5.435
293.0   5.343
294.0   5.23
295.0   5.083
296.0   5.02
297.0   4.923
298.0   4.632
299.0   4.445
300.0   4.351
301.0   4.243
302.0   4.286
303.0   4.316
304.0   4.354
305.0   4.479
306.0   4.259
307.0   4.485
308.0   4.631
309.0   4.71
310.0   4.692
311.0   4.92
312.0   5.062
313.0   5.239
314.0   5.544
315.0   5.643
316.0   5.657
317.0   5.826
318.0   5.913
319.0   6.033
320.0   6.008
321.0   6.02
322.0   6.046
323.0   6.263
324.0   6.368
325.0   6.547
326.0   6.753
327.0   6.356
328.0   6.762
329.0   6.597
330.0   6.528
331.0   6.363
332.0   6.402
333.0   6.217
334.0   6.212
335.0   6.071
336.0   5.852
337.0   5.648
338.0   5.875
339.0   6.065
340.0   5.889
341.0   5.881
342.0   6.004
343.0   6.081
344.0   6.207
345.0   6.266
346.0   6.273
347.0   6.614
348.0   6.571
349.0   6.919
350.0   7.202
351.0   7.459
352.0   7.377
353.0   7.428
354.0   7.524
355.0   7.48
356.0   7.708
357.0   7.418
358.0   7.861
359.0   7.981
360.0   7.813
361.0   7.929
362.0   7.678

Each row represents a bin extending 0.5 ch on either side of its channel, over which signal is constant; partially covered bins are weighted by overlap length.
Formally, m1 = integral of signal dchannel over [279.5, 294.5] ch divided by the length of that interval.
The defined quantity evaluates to 5.83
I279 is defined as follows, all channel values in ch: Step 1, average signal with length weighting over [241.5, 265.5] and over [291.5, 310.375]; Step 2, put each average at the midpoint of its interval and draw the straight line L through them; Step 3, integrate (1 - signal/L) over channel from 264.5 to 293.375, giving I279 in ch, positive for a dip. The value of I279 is -3.7 ch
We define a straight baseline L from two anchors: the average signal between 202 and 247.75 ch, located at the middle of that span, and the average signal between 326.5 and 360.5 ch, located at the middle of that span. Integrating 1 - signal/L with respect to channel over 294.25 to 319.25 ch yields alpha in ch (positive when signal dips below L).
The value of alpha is 5.7 ch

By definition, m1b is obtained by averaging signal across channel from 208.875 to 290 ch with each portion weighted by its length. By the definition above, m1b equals 5.74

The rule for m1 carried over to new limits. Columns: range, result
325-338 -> 6.31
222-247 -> 5.57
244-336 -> 5.64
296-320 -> 4.92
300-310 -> 4.43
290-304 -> 4.86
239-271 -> 5.71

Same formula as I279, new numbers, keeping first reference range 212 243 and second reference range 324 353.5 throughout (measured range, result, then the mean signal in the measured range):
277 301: 2.23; 5.51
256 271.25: 0.32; 5.77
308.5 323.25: 1.67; 5.56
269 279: 0.41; 5.72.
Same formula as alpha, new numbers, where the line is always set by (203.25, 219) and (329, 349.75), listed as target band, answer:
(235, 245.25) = 0.50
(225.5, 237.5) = 0.48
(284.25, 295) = 0.54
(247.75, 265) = 0.35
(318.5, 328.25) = -0.24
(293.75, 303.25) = 2.21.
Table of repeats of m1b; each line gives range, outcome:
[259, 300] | 5.66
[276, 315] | 5.22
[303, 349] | 5.82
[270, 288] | 5.87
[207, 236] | 5.67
